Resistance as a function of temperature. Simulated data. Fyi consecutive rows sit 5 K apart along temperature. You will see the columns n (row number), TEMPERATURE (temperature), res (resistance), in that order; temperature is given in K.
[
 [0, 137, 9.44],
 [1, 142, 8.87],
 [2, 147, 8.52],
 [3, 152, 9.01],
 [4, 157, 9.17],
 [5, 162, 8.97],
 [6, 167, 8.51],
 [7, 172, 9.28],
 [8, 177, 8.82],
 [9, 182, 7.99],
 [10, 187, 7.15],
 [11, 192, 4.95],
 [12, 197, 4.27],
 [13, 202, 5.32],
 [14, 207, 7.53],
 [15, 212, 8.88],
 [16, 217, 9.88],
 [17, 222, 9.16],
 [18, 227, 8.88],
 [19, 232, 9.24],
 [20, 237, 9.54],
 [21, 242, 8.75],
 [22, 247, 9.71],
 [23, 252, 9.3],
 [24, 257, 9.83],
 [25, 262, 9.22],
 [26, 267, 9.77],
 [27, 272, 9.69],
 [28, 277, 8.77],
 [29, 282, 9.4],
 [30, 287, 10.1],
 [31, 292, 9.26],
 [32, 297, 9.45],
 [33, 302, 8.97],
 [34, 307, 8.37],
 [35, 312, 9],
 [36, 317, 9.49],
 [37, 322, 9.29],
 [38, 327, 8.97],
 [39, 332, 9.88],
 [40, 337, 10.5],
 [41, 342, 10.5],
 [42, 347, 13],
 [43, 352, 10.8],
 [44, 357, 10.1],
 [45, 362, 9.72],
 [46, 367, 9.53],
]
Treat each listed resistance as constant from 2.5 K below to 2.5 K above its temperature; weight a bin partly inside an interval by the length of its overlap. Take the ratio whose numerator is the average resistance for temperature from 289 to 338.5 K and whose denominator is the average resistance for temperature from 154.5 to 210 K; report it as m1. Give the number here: 1.25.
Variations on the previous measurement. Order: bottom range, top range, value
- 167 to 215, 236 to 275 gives 1.31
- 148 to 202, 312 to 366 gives 1.32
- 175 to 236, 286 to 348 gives 1.25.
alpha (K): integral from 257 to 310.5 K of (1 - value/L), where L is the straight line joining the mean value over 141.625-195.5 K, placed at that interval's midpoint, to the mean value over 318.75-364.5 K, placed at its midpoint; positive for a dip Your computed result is 1.5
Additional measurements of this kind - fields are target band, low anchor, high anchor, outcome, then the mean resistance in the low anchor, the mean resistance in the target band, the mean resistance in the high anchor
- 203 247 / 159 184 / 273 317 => 0.2 K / 8.74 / 8.9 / 9.2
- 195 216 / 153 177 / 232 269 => 5.5 K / 8.97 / 6.79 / 9.43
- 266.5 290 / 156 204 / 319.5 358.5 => -0.7 K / 7.41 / 9.52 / 10.4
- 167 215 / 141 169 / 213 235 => 9.7 K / 8.85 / 7.23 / 9.27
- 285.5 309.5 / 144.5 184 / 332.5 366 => 2.2 K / 8.79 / 9.19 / 10.7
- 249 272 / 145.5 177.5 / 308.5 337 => -0.9 K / 8.91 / 9.55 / 9.4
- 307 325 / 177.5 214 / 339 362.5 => 1.5 K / 6.68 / 9.13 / 10.9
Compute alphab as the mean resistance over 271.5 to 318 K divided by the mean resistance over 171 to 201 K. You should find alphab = 1.34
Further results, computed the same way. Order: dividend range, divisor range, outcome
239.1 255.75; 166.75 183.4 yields 1.07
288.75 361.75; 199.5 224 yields 1.21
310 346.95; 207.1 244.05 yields 1.09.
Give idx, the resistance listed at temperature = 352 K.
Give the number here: 10.8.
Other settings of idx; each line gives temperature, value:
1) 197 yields 4.27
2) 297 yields 9.45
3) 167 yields 8.51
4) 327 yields 8.97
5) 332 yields 9.88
